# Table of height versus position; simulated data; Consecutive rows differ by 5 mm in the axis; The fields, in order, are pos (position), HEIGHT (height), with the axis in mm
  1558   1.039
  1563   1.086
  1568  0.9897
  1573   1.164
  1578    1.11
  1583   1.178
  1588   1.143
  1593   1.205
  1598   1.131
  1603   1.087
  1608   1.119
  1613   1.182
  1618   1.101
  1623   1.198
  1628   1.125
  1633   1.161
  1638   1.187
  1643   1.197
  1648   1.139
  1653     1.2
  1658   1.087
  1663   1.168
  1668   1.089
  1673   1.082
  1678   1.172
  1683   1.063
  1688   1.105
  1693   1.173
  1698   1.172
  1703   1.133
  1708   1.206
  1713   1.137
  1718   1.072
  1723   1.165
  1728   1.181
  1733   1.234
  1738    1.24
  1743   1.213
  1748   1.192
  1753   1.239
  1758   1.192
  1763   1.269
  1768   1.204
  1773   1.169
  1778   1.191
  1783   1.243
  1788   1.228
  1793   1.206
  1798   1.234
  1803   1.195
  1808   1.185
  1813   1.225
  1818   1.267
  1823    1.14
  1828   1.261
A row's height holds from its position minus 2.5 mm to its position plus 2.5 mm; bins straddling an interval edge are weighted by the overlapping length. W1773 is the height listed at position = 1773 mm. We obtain 1.169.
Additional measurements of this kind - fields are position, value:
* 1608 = 1.119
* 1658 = 1.087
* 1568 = 0.9897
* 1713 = 1.137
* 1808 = 1.185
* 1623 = 1.198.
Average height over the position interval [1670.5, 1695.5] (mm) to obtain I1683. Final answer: 1.12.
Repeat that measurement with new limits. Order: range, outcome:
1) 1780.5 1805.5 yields 1.22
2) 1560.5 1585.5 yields 1.11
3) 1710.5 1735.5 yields 1.16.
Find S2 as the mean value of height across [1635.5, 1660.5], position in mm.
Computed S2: 1.16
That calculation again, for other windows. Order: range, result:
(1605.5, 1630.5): 1.15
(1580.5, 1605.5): 1.15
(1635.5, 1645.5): 1.19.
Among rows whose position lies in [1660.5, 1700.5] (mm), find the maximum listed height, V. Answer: 1.173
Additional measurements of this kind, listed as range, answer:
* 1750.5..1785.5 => 1.269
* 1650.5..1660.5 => 1.2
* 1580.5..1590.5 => 1.178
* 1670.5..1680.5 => 1.172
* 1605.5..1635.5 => 1.198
